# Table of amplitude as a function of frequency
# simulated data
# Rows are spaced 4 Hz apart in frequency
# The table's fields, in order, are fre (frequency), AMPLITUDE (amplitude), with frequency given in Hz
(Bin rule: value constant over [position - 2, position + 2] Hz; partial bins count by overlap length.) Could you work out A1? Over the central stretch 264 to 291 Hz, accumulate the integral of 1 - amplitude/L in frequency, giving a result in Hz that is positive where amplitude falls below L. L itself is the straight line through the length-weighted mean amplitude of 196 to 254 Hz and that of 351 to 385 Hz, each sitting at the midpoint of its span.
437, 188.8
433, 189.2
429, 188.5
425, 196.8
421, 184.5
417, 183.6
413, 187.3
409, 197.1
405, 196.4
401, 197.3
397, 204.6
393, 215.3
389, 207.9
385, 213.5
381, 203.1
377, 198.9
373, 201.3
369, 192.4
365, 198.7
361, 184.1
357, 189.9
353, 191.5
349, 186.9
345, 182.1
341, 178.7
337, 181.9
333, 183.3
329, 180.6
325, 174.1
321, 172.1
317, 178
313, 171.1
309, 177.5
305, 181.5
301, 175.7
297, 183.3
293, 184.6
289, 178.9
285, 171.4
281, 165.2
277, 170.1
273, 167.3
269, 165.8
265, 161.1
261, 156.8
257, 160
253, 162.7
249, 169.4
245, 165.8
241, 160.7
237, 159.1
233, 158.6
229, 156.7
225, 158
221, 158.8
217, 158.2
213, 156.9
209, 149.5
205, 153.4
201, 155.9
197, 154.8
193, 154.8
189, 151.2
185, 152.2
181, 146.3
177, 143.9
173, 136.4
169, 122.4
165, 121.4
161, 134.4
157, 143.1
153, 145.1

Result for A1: 0.6 Hz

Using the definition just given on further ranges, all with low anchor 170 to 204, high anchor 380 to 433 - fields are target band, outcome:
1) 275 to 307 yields -0.81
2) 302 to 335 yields 0.15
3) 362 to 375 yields -0.50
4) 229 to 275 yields 0.28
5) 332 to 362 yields -0.07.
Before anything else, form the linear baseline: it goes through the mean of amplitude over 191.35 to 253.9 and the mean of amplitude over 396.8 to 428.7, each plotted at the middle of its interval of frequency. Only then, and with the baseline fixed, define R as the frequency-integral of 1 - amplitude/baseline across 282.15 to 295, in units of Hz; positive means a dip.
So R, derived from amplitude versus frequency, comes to -0.5 Hz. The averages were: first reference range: 158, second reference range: 193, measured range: 177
